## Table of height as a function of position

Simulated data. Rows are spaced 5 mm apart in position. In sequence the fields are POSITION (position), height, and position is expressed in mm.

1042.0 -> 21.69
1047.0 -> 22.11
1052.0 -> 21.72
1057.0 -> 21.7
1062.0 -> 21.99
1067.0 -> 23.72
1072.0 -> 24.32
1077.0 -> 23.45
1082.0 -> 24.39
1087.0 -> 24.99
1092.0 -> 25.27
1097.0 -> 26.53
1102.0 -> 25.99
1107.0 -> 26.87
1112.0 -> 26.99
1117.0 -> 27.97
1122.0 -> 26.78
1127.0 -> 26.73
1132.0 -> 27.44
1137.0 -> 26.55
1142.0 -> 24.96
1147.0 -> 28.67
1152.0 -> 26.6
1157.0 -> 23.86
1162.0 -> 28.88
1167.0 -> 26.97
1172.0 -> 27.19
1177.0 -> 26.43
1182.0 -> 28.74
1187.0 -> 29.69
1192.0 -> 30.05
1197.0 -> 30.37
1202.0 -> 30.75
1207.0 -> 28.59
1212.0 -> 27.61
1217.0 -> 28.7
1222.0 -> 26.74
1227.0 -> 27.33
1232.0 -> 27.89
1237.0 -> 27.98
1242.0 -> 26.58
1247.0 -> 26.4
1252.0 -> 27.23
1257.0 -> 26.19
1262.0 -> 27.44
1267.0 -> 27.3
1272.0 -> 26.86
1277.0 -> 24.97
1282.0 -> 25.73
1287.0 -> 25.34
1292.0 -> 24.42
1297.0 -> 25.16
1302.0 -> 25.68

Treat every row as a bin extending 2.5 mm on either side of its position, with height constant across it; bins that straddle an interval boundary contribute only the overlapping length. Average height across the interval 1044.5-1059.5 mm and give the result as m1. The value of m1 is 21.8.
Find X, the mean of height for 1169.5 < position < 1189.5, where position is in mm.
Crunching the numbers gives 28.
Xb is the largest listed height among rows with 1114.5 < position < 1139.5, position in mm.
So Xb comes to 27.97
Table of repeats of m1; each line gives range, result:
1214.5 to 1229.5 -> 27.6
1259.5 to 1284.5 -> 26.5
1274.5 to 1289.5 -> 25.3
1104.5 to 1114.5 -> 26.9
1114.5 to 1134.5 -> 27.2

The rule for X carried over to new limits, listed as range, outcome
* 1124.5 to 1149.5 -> 26.9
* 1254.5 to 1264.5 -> 26.8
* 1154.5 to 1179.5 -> 26.7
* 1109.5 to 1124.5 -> 27.2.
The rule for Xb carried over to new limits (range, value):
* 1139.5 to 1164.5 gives 28.88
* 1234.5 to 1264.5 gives 27.98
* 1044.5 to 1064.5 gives 22.11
